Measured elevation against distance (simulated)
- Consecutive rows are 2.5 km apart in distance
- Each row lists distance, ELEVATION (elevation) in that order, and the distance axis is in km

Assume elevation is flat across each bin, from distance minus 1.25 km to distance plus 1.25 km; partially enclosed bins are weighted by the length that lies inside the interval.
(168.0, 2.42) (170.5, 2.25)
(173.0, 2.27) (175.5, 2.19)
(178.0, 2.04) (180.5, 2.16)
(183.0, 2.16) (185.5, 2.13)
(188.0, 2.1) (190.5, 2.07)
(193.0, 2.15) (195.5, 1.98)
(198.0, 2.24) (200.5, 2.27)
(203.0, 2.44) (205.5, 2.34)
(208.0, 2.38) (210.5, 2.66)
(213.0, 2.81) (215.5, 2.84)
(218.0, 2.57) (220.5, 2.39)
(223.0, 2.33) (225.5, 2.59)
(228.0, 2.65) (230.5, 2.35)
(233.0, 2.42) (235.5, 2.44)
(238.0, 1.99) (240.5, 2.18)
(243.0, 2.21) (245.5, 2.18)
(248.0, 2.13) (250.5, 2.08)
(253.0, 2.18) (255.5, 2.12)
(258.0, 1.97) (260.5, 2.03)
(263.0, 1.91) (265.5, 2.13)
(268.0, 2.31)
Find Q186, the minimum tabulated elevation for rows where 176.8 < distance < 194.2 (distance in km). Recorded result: 2.04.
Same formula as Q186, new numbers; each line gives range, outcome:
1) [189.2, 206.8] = 1.98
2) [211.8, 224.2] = 2.33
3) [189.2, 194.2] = 2.07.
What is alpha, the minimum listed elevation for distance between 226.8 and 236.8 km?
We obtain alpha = 2.35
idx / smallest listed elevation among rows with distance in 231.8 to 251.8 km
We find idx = 1.99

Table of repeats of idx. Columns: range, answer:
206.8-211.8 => 2.38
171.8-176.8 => 2.19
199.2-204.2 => 2.27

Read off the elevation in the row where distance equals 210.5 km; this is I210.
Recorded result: 2.66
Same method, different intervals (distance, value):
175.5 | 2.19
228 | 2.65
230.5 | 2.35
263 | 1.91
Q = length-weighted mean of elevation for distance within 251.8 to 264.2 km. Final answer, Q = 2.04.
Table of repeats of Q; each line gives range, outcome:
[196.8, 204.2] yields 2.32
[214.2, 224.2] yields 2.53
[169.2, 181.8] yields 2.18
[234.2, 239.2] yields 2.22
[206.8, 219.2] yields 2.65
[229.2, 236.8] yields 2.4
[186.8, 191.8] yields 2.09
